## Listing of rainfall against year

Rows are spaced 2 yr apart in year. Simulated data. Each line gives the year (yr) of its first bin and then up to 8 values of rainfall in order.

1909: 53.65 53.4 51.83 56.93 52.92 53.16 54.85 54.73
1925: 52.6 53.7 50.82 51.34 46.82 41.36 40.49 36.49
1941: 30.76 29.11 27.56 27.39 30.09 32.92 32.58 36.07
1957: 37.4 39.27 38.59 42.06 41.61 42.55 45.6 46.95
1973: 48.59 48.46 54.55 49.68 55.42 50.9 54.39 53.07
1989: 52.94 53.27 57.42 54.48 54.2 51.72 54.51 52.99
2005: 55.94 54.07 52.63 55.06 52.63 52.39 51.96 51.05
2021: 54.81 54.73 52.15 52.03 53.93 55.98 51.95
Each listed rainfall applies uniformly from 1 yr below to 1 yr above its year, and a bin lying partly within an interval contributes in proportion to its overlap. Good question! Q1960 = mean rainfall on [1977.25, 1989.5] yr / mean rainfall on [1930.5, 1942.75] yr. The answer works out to 1.32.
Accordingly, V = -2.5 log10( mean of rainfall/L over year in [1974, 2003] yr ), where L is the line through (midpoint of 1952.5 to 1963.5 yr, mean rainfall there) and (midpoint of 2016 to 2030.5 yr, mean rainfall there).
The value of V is -0.19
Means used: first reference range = 37.7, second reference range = 53.1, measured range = 53.2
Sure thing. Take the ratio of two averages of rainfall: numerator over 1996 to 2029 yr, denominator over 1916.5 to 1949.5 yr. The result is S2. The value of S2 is 1.23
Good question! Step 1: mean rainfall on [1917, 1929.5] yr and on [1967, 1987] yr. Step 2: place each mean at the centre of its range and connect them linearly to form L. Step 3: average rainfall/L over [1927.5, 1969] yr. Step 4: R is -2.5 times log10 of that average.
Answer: 0.34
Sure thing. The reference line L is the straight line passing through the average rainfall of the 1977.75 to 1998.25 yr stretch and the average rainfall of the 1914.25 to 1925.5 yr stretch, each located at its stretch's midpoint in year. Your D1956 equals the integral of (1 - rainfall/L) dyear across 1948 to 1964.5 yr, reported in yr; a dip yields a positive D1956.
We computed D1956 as 5.4 yr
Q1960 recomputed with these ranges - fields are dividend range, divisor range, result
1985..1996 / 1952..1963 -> 1.46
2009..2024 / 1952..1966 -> 1.39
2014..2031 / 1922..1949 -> 1.28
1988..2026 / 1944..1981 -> 1.32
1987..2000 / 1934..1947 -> 1.60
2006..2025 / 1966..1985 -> 1.08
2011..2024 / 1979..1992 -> 1.00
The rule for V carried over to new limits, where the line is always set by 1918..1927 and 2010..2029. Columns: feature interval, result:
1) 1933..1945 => 0.44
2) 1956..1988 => 0.14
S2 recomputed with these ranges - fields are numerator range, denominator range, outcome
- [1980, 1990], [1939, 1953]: 1.76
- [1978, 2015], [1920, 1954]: 1.31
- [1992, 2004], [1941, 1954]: 1.81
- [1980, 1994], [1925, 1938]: 1.13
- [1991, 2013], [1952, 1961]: 1.48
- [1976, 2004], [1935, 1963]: 1.56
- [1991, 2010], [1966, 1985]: 1.10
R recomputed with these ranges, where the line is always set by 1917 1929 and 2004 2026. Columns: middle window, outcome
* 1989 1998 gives -0.02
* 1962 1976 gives 0.18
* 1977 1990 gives 0.01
